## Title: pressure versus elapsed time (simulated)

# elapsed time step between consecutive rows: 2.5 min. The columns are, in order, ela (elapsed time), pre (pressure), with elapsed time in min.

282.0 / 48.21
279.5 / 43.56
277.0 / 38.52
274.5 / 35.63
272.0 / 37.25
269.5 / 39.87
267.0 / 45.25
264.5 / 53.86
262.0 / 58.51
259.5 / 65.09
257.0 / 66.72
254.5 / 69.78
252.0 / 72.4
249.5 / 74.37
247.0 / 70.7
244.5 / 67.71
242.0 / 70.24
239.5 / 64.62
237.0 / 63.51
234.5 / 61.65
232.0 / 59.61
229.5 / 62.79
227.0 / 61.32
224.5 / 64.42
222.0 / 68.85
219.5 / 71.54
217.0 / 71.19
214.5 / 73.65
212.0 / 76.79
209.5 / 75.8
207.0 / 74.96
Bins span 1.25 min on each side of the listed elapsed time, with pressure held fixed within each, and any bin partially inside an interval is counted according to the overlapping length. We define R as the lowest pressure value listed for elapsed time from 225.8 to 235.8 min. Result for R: 59.61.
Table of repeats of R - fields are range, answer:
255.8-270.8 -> 39.87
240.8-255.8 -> 67.71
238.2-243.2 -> 64.62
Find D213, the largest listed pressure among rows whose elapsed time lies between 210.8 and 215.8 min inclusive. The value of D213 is 76.79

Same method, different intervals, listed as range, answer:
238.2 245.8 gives 70.24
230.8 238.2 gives 63.51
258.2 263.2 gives 65.09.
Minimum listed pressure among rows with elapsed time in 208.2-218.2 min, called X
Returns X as 71.19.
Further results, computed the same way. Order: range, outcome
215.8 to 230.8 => 61.32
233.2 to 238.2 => 61.65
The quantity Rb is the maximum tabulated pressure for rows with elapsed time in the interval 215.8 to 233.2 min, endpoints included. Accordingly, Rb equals 71.54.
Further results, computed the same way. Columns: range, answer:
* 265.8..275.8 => 45.25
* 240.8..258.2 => 74.37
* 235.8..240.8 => 64.62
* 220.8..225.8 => 68.85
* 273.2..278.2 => 38.52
